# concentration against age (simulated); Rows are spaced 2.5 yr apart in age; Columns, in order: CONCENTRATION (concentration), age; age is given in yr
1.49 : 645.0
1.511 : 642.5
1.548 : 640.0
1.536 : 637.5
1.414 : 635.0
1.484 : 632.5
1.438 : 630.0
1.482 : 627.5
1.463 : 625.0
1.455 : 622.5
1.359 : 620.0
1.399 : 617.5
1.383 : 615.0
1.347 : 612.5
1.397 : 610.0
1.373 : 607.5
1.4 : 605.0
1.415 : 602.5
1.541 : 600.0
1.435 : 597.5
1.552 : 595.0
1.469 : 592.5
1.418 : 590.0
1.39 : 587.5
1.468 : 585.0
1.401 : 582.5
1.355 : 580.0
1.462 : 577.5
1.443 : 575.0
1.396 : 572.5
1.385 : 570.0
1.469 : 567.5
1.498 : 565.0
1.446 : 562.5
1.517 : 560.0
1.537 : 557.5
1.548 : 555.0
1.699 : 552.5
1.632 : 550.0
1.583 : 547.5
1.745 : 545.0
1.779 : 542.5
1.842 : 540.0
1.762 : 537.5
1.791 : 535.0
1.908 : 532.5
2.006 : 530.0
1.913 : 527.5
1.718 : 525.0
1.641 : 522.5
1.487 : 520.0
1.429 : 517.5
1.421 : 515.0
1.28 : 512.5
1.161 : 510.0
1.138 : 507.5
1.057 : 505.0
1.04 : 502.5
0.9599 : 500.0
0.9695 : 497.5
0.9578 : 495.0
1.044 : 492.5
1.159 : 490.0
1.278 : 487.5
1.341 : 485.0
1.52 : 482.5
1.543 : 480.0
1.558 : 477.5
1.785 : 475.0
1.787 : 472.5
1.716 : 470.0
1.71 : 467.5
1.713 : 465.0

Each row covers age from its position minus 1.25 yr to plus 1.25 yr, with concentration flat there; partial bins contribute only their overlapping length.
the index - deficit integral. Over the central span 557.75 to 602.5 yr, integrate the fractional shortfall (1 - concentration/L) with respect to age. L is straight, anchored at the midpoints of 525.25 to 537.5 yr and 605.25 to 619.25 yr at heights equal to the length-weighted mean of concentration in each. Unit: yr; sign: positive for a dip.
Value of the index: 3.5 yr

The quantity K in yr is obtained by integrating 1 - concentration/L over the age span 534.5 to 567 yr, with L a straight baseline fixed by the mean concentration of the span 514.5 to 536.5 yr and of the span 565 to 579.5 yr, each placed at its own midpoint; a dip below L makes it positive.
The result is -1.5 yr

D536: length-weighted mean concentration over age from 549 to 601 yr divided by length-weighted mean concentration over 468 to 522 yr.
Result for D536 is 1.1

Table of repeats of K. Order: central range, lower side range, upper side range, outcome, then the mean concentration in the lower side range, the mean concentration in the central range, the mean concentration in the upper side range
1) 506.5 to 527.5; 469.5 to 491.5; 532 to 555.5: 2.5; 1.51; 1.44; 1.73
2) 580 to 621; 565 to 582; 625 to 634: 0.7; 1.42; 1.42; 1.47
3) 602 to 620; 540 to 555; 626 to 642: 1.8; 1.69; 1.38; 1.48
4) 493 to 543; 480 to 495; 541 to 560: 0.3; 1.27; 1.45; 1.64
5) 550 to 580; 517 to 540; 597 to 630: 2.2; 1.76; 1.49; 1.42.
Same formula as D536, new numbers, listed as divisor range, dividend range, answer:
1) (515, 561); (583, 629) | 0.85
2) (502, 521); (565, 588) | 1.13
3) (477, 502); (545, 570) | 1.27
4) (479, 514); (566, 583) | 1.21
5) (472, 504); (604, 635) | 1.10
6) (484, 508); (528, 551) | 1.64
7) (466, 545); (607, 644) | 0.97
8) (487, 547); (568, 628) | 0.99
